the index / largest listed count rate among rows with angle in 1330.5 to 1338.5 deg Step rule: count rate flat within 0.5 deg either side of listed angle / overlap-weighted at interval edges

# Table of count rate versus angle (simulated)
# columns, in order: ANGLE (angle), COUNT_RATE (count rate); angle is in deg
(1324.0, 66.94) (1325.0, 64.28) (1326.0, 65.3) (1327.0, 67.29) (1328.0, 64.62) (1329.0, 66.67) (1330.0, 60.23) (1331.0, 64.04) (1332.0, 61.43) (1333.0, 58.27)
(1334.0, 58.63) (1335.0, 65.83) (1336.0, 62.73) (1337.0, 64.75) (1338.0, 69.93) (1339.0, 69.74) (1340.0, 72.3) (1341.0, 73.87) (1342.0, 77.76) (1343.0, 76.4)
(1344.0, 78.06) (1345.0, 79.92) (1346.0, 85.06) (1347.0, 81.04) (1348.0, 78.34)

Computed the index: 69.93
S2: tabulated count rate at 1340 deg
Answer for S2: 72.3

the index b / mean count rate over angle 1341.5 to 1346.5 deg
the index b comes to 79.4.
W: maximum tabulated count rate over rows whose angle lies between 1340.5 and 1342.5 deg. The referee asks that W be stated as 77.76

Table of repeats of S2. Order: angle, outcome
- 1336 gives 62.73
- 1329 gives 66.67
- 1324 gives 66.94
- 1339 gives 69.74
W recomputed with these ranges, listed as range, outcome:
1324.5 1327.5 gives 67.29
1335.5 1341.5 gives 73.87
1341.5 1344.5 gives 78.06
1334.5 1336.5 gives 65.83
